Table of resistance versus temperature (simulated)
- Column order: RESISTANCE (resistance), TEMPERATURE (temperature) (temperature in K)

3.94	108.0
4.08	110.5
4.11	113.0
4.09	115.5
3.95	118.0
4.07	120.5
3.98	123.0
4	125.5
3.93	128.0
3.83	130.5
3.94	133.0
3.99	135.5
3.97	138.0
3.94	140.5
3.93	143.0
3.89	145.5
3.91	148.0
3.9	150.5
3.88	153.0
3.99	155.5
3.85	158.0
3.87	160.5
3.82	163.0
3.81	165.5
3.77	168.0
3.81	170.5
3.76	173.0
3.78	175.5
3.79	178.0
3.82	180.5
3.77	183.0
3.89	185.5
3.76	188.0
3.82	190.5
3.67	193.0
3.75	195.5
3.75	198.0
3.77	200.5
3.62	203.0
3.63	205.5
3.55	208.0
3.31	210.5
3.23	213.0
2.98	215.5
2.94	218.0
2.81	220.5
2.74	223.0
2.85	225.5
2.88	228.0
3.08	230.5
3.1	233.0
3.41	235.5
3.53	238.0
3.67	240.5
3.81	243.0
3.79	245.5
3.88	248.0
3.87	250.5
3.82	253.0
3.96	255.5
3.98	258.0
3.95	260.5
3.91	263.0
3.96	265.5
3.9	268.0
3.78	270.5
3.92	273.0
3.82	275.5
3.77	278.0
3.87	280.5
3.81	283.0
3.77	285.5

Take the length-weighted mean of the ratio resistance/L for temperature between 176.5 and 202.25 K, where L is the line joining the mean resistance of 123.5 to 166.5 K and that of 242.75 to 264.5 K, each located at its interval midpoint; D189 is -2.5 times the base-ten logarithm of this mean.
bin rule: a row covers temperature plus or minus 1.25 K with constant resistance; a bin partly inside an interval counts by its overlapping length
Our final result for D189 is 0.04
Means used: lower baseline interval 3.91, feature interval 3.78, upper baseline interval 3.89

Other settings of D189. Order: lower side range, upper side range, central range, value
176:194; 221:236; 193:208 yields -0.06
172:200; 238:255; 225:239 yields 0.20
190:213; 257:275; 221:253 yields 0.12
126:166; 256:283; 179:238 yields 0.15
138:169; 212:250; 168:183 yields -0.02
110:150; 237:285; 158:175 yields 0.04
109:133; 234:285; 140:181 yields 0.03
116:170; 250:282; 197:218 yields 0.13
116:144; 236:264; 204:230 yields 0.24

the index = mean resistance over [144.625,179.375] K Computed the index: 3.84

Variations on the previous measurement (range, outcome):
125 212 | 3.81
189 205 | 3.73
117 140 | 3.96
